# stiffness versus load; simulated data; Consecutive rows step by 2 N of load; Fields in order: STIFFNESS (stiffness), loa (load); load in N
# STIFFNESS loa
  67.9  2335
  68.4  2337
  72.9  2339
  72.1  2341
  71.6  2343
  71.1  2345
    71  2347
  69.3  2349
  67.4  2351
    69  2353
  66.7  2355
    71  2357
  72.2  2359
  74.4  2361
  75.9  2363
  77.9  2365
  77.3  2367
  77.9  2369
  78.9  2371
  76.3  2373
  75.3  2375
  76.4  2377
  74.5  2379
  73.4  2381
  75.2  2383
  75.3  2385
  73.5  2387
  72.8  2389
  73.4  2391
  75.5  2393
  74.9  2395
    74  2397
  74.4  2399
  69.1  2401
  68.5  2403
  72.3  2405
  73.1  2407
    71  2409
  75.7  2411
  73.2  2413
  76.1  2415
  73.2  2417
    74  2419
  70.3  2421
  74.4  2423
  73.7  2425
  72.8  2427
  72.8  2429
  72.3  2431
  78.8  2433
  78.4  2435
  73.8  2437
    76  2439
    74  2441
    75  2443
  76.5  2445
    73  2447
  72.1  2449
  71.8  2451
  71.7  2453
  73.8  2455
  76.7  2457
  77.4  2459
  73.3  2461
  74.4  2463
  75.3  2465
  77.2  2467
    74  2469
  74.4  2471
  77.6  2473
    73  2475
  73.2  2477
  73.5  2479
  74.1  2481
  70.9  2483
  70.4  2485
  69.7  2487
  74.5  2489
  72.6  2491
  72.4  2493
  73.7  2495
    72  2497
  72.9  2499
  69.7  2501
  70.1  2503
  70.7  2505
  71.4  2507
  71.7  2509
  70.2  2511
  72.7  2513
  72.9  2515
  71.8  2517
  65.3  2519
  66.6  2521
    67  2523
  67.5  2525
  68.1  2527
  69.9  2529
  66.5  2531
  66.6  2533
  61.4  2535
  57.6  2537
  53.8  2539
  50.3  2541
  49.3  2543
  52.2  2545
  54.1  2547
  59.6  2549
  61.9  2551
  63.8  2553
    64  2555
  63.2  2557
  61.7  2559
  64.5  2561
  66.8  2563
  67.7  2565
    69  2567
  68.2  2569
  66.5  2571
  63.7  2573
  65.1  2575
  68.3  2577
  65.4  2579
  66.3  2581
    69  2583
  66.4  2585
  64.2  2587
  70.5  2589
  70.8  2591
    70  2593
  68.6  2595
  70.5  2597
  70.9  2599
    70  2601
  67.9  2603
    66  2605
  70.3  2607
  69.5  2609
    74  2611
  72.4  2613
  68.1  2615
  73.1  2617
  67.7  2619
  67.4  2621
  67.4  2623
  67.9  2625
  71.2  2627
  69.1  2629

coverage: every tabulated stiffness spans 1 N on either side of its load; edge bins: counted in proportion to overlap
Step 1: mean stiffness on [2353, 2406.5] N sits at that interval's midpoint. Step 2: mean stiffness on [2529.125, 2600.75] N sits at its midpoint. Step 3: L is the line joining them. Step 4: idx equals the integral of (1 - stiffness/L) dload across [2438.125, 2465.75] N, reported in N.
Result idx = -1.7 N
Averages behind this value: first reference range 74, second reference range 64.1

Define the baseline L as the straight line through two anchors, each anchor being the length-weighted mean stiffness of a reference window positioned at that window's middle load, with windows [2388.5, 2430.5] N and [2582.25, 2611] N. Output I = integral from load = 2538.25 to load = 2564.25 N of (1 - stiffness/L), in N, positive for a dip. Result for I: 4.1 N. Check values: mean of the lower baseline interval 73.1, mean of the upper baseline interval 69.1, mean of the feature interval 59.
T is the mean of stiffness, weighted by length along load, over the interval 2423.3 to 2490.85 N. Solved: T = 74.1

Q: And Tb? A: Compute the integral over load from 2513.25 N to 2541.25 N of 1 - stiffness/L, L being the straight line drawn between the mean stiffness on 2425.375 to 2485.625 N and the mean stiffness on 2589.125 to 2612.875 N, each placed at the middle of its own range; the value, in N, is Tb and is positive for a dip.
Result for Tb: 2.68 N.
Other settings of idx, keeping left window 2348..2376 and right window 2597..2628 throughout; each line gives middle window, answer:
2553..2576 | 1.6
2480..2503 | -0.2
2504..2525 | 0.4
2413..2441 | -0.7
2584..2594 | 0.2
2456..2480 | -1.0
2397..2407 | 0.2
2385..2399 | -0.2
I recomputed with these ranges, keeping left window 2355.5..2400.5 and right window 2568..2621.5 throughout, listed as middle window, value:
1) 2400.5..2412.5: 0.4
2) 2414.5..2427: 0.0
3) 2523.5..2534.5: 0.5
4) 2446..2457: 0.0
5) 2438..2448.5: -0.3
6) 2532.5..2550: 3.6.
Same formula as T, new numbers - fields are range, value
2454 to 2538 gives 71.3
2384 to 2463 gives 73.8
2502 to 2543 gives 66.2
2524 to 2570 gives 62.1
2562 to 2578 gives 66.9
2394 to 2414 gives 72.6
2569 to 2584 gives 66.5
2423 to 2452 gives 74.4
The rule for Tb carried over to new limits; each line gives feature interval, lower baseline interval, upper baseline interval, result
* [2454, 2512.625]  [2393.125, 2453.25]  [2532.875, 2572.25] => -4.7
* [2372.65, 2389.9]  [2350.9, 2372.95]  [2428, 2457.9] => -0.2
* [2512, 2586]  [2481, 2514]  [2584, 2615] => 6.7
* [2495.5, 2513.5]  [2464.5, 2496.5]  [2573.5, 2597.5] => 0.2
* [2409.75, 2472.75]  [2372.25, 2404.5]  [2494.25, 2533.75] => -2.0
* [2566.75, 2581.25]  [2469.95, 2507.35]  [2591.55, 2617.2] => 0.9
